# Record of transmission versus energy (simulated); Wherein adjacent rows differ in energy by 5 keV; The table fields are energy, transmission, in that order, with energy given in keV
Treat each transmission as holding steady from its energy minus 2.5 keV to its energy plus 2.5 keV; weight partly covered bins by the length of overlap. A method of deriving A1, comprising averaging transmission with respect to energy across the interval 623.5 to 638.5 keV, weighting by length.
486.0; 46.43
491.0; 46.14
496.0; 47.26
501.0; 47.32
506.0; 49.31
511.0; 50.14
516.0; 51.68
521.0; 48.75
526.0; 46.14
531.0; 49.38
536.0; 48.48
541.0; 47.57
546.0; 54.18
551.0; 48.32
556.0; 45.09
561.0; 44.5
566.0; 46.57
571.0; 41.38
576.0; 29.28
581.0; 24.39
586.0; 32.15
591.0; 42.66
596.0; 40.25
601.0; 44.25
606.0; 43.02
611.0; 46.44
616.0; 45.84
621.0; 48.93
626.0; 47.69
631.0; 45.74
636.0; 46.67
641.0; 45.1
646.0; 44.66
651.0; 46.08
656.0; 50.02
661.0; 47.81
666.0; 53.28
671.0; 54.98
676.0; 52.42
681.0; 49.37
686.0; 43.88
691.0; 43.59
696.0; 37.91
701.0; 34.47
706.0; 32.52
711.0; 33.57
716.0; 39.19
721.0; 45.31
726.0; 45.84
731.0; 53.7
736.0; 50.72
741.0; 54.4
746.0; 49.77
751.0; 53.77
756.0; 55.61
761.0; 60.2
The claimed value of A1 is 46.7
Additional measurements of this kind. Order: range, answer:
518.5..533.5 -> 48.1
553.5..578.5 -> 41.4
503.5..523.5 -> 50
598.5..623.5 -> 45.7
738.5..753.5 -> 52.6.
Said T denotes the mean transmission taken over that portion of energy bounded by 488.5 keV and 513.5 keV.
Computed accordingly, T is 48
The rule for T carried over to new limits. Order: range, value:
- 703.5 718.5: 35.1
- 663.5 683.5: 52.5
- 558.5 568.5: 45.5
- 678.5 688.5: 46.6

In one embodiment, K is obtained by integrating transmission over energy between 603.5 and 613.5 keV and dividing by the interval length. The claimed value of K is 44.7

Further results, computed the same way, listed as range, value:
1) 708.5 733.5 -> 43.5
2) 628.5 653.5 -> 45.6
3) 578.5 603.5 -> 36.7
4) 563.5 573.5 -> 44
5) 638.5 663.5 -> 46.7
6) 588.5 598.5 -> 41.5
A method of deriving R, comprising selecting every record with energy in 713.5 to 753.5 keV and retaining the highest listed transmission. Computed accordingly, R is 54.4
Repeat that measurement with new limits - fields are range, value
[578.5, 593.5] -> 42.66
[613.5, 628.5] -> 48.93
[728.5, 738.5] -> 53.7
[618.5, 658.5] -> 50.02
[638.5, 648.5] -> 45.1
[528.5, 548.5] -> 54.18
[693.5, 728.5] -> 45.84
